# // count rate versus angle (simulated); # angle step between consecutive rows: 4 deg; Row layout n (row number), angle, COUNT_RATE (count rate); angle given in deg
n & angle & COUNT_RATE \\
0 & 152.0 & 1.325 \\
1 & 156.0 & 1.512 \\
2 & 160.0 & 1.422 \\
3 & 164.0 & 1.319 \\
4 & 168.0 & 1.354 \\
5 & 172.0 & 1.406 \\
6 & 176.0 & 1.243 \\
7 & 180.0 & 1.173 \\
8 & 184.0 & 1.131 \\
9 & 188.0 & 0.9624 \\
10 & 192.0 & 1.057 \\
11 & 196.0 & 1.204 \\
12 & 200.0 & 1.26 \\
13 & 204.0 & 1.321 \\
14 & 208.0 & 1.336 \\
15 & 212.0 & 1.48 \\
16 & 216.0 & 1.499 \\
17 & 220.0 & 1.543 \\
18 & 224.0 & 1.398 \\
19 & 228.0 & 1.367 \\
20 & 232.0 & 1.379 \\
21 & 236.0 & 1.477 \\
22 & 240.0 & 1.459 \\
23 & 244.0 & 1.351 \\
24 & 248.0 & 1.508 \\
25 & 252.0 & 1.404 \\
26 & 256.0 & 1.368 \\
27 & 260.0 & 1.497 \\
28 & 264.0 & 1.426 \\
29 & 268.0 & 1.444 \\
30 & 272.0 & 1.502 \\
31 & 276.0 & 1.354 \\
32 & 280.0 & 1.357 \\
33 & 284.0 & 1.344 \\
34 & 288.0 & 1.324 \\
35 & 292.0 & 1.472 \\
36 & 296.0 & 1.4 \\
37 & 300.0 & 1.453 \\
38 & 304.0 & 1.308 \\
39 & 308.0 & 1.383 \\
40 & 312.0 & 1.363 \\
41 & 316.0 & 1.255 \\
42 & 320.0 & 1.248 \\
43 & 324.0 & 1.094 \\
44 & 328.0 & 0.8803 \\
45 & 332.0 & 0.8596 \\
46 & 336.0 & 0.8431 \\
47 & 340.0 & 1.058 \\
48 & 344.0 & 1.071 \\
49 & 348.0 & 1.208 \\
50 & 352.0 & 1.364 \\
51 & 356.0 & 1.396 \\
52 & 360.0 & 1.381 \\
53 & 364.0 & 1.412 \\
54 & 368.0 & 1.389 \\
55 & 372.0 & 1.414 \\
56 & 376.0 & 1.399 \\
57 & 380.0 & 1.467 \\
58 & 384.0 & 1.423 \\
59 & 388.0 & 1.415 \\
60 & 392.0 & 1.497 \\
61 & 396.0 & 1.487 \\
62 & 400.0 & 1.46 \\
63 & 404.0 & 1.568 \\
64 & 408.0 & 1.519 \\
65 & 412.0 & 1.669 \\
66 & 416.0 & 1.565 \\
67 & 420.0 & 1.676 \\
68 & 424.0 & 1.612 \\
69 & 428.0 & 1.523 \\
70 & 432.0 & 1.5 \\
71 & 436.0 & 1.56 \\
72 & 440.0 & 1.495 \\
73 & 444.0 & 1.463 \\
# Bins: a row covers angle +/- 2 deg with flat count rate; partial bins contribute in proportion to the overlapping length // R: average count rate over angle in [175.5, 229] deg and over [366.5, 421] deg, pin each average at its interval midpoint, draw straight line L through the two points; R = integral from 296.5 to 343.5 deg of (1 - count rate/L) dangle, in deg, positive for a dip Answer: 8.2 deg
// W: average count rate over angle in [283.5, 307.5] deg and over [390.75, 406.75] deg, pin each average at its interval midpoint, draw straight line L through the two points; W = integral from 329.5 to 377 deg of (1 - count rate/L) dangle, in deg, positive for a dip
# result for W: 7.5 deg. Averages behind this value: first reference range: 1.39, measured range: 1.23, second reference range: 1.5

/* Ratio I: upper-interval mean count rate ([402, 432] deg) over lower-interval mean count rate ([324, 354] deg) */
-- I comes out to 1.5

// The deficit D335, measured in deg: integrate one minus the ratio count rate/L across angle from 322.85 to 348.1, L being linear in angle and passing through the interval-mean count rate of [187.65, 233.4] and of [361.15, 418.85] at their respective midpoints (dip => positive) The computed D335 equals 7.93 deg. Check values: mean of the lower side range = 1.33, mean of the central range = 0.983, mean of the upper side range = 1.48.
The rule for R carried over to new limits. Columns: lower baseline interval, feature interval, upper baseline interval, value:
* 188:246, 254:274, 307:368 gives -2.5 deg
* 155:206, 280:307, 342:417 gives -0.6 deg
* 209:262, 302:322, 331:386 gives 0.3 deg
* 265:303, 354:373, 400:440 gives 1.3 deg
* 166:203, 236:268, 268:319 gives -3.0 deg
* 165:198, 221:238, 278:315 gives -1.9 deg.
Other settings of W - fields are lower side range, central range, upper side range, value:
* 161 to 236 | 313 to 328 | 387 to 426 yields 2.9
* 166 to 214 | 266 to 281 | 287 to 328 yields -1.5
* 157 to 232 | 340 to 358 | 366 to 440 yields 2.7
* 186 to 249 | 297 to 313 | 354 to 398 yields 0.1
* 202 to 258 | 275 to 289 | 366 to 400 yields 0.8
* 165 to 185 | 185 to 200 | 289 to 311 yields 2.2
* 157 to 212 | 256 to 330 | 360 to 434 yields 2.0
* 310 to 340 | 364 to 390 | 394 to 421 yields -0.7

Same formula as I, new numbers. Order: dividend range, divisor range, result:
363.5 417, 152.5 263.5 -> 1.09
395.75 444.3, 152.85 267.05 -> 1.15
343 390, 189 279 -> 0.99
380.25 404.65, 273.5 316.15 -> 1.07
